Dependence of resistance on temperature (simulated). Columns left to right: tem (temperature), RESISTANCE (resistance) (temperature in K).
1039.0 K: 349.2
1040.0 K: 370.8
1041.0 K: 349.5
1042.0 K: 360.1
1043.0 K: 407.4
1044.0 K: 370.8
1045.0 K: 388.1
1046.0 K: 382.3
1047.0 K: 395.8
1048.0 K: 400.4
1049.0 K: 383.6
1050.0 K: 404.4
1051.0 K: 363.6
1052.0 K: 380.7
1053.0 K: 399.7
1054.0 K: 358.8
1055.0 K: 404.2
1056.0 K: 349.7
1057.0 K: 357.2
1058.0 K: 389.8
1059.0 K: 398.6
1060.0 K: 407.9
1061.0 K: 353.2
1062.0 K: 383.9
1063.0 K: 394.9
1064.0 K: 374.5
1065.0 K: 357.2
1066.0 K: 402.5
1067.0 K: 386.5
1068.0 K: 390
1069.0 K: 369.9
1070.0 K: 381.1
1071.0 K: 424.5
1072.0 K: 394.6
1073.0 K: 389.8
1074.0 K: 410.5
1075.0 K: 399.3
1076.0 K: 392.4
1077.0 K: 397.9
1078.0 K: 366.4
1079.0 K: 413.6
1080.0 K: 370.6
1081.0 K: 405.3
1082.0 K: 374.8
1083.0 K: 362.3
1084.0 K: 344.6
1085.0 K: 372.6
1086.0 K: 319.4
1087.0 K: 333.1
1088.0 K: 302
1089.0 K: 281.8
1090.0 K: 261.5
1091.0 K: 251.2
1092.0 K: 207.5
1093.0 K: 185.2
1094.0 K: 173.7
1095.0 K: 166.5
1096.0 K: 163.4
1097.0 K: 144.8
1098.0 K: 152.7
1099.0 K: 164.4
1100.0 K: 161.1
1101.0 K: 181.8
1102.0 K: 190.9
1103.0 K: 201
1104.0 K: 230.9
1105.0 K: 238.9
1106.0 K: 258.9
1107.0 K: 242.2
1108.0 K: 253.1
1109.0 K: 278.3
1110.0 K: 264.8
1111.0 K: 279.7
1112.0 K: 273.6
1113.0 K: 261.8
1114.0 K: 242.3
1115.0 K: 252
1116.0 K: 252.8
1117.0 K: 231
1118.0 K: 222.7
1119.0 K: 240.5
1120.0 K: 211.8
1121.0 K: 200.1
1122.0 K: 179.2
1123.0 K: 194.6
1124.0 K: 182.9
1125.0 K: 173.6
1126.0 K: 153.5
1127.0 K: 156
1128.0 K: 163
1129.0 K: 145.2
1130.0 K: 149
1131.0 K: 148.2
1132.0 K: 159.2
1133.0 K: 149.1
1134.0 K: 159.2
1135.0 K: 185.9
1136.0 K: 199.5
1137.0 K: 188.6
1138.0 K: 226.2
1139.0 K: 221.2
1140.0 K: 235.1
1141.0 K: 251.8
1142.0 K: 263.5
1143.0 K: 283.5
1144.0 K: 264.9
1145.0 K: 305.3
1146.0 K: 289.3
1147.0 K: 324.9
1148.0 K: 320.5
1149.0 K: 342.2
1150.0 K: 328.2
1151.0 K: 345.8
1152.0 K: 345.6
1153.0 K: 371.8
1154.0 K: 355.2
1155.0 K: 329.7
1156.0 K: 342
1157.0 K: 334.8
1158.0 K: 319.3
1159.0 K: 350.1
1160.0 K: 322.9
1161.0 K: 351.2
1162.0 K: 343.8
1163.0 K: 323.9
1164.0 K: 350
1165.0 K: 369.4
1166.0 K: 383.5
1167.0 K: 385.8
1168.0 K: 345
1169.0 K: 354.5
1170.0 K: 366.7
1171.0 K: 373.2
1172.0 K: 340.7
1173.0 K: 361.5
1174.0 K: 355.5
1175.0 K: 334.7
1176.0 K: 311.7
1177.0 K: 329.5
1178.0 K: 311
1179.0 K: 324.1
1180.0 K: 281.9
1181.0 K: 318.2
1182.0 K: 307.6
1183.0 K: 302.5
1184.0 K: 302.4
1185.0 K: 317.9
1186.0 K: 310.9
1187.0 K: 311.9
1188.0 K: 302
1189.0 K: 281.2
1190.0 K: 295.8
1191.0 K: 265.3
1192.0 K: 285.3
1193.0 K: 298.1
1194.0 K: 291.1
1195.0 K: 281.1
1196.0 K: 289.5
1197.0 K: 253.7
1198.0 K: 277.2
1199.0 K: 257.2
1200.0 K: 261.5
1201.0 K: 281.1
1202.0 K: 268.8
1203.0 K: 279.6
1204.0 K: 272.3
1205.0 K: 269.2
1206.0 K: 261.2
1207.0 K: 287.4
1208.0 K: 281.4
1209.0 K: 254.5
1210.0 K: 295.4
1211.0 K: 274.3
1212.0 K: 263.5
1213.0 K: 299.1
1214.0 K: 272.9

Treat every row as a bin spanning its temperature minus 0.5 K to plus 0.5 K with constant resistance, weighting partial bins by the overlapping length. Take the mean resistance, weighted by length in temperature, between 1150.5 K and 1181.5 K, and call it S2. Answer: 343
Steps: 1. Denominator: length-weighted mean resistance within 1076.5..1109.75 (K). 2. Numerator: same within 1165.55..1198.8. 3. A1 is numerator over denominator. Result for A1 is 1.19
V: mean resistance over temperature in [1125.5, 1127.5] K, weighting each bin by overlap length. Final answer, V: 155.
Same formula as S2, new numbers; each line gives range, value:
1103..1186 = 276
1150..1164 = 341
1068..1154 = 263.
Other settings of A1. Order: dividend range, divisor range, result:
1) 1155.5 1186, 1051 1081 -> 0.87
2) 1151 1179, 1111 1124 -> 1.50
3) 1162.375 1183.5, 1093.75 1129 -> 1.62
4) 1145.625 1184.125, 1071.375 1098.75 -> 1.10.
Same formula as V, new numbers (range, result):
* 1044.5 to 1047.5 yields 389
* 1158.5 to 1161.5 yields 341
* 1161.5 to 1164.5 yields 339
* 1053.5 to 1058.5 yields 372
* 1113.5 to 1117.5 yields 245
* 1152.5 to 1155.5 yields 352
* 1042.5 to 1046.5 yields 387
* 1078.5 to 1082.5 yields 391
